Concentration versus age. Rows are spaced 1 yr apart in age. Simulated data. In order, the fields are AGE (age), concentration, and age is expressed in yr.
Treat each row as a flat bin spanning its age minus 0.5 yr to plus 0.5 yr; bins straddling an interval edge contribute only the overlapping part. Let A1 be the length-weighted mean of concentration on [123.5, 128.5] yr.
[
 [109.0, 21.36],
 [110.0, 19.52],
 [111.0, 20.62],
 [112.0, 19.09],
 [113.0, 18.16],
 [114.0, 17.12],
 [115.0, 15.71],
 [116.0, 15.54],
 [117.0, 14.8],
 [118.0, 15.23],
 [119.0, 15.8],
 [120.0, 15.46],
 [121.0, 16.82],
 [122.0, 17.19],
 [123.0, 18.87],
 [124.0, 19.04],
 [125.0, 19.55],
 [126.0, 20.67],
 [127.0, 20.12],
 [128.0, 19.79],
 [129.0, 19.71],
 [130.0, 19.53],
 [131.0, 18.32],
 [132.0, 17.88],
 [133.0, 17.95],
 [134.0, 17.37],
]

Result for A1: 19.8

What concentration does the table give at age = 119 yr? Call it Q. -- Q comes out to 15.8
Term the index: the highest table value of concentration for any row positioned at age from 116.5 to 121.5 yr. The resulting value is 16.82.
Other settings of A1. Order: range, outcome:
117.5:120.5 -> 15.5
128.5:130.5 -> 19.6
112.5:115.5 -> 17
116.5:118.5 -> 15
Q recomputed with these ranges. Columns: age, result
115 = 15.71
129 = 19.71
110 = 19.52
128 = 19.79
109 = 21.36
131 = 18.32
